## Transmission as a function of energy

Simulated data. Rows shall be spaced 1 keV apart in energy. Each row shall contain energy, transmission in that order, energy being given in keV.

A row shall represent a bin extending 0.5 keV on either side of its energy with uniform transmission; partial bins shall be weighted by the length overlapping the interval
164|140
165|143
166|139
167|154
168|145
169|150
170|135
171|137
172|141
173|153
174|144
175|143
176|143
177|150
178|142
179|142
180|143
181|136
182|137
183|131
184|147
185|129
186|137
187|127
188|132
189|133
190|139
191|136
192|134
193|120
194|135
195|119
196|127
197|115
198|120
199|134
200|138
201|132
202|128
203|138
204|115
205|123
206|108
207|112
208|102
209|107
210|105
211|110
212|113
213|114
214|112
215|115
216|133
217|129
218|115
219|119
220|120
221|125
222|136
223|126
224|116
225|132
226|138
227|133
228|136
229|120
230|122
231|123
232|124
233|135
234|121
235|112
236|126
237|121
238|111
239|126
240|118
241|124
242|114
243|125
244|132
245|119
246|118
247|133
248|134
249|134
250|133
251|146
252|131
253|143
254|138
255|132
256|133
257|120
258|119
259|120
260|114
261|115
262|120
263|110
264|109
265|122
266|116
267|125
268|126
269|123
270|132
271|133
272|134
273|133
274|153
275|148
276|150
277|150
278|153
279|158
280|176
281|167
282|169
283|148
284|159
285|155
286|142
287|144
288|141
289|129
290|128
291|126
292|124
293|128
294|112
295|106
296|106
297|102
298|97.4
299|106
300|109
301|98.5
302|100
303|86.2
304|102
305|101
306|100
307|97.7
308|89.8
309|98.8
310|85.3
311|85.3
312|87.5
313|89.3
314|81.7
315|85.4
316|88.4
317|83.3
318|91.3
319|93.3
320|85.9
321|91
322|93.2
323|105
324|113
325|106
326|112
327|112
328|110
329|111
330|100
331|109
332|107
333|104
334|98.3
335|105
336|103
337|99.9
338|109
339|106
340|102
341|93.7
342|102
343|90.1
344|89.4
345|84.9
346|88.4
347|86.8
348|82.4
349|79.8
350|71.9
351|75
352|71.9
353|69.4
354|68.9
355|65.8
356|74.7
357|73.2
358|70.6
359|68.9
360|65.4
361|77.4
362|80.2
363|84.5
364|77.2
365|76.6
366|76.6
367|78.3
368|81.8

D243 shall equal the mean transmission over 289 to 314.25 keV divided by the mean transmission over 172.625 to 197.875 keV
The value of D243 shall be 0.76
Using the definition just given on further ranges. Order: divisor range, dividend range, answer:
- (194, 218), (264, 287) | 1.20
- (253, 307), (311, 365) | 0.71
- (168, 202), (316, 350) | 0.72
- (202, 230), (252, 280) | 1.09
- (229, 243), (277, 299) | 1.12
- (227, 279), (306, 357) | 0.72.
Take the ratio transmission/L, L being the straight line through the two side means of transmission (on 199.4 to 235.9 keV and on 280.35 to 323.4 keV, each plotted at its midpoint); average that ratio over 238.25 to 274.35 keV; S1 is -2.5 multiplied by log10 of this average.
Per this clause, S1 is -0.089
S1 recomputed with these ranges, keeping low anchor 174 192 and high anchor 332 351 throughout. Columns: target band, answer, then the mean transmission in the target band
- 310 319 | 0.170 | 86.8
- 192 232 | 0.065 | 122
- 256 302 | -0.166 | 130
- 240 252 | -0.065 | 128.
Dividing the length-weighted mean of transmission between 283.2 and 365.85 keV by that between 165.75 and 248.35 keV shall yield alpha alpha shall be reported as 0.76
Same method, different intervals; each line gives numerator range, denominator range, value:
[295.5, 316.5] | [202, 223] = 0.81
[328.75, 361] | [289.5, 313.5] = 0.86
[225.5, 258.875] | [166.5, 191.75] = 0.91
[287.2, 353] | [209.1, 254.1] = 0.80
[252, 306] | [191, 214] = 1.06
